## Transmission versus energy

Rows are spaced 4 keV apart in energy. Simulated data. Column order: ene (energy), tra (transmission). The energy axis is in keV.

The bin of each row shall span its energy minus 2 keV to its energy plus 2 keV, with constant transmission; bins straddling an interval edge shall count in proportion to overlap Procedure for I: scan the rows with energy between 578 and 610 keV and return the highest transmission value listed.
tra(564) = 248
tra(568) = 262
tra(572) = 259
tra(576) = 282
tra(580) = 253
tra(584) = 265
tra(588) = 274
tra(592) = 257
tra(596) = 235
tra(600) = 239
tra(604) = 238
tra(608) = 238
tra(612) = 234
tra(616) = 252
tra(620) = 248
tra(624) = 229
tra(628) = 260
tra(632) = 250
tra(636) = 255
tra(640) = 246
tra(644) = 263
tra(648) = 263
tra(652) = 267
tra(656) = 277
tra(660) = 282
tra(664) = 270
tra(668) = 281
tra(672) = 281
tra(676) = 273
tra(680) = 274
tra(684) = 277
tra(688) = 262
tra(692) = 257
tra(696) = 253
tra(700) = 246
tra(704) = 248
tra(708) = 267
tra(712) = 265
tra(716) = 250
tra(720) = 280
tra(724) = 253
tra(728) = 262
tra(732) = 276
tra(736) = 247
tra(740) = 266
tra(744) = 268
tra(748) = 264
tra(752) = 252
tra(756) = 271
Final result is 274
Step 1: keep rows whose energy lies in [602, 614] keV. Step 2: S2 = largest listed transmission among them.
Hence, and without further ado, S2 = 238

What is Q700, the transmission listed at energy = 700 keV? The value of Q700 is 246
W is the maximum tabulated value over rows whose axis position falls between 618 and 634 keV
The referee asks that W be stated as 260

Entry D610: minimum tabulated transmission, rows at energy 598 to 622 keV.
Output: 234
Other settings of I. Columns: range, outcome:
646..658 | 277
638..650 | 263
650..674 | 282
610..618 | 252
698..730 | 280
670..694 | 281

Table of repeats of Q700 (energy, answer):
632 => 250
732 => 276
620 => 248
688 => 262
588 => 274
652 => 267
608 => 238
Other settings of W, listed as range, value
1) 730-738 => 276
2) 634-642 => 255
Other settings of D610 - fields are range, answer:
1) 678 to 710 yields 246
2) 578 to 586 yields 253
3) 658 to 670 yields 270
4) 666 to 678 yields 273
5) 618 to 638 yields 229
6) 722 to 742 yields 247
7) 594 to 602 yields 235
